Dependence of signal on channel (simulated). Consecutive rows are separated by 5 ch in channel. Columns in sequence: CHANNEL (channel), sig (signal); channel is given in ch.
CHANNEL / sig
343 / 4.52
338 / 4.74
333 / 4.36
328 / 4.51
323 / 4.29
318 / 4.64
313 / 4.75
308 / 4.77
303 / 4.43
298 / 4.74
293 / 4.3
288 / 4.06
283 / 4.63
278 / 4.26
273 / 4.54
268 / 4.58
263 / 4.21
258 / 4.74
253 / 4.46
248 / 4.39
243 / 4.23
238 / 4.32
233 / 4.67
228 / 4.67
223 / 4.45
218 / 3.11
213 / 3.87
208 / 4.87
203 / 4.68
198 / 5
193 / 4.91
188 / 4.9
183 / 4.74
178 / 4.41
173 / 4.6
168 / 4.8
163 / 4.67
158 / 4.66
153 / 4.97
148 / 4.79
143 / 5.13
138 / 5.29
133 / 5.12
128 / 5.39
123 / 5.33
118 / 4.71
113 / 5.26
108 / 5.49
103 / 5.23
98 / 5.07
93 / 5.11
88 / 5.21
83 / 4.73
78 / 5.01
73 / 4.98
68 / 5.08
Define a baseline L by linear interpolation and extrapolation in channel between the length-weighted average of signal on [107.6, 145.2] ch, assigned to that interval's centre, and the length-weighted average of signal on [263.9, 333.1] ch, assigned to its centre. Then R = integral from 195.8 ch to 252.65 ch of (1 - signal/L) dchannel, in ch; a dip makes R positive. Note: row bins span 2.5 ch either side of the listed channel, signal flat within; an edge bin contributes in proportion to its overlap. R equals 4.8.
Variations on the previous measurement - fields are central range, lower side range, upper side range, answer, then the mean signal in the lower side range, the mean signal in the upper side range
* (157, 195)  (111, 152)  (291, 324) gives 2.1 ch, 5.12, 4.58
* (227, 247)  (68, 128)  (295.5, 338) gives 1.3 ch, 5.11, 4.57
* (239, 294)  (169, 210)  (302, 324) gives 3.1 ch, 4.76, 4.61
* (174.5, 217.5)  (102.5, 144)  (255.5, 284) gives 2.3 ch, 5.22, 4.49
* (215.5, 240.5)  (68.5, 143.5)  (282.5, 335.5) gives 2.7 ch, 5.14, 4.49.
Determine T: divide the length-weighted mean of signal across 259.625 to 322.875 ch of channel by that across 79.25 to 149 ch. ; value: 0.87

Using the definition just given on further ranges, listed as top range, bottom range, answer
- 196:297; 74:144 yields 0.86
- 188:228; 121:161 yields 0.88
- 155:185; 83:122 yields 0.91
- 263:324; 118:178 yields 0.91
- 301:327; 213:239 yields 1.09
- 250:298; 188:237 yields 0.99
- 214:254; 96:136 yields 0.82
